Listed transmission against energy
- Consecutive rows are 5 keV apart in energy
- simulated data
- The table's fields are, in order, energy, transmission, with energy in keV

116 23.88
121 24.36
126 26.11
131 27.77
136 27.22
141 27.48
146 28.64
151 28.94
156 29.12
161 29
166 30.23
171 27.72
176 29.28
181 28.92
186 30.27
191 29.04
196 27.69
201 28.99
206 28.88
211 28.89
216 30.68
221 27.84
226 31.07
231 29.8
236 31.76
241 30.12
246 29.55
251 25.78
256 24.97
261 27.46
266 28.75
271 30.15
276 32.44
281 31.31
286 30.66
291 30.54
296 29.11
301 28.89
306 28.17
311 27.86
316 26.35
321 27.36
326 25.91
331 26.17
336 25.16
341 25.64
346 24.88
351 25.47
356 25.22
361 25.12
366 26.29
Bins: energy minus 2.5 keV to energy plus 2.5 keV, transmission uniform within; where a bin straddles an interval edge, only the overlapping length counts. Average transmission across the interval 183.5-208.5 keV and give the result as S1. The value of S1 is 29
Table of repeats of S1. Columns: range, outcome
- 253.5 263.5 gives 26.2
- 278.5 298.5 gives 30.4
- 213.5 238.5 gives 30.2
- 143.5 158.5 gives 28.9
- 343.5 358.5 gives 25.2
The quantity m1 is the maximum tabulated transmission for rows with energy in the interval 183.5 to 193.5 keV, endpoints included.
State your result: 30.27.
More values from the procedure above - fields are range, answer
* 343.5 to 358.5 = 25.47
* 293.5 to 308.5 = 29.11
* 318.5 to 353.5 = 27.36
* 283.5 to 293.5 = 30.66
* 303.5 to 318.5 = 28.17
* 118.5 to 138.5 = 27.77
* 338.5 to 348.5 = 25.64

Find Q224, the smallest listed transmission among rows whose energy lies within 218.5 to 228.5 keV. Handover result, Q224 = 27.84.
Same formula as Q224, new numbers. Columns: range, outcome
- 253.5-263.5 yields 24.97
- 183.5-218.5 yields 27.69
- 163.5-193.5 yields 27.72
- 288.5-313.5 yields 27.86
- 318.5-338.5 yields 25.16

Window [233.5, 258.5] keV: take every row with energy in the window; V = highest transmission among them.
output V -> 31.76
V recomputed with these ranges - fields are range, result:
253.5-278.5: 32.44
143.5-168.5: 30.23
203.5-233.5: 31.07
